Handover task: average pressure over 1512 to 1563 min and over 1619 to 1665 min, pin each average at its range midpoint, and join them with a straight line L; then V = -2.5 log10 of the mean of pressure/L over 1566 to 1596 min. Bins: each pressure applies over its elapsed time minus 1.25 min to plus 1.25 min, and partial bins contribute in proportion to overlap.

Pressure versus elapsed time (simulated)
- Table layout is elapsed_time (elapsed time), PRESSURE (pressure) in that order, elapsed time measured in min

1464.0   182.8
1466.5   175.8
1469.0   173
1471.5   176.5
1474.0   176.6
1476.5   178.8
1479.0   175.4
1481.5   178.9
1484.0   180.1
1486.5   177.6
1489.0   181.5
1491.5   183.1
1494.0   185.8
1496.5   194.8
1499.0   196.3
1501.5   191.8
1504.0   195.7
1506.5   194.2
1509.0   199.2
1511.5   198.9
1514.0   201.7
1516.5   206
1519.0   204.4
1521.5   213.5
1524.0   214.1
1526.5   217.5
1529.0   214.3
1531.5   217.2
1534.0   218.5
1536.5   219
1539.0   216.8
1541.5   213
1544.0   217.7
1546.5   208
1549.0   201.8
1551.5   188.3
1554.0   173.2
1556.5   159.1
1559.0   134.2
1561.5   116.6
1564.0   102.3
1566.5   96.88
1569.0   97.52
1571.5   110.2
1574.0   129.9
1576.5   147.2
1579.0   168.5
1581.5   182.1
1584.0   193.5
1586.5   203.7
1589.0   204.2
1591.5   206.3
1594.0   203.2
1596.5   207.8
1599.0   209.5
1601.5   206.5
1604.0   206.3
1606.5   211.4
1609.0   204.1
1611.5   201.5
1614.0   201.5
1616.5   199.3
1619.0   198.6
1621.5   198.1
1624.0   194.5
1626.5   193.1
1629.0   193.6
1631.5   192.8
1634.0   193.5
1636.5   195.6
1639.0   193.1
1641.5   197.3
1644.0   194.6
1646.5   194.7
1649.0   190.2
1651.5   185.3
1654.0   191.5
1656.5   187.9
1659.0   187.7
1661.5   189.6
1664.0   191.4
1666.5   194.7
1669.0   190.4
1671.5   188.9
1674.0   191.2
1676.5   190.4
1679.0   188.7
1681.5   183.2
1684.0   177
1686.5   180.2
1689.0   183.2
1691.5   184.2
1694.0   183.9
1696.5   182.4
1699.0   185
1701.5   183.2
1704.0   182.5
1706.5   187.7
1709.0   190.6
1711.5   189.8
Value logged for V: 0.18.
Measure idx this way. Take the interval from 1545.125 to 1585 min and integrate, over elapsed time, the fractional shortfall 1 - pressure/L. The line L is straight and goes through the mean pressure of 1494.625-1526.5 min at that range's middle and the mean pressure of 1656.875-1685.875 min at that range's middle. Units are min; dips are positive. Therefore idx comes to 9.4 min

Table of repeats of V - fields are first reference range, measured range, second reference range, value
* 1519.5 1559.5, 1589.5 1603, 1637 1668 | -0.05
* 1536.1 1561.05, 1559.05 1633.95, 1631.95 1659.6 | 0.08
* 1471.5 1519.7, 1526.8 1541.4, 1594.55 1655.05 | -0.13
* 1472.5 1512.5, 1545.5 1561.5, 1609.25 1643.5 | 0.11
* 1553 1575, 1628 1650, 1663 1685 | -0.16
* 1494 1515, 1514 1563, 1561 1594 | -0.12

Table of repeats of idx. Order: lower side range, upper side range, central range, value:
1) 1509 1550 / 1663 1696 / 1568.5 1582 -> 4.27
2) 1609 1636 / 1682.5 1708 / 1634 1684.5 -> -0.14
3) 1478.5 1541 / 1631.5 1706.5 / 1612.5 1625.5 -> -0.44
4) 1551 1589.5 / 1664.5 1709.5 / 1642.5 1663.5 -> -1.83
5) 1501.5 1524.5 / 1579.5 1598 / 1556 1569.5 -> 5.63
